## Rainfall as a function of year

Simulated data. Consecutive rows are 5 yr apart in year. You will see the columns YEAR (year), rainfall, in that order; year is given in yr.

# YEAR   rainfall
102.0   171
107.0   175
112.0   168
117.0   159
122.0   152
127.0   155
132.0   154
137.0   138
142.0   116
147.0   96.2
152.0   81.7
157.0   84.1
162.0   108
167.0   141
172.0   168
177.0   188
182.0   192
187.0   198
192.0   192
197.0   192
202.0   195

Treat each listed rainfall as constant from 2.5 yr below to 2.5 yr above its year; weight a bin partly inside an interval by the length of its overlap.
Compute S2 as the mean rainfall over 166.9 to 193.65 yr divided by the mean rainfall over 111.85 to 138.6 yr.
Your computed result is 1.2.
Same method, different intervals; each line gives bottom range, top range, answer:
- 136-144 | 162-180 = 1.26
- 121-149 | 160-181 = 1.15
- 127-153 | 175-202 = 1.57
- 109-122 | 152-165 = 0.59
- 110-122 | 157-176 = 0.84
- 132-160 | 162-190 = 1.59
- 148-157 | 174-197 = 2.26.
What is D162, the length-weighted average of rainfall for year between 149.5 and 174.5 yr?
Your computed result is 117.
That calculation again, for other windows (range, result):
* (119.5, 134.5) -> 154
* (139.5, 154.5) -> 98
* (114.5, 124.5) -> 156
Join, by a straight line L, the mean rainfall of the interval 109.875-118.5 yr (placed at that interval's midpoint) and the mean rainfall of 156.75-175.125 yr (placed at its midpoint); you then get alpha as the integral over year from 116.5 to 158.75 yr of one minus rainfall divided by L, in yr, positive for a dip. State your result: 7.15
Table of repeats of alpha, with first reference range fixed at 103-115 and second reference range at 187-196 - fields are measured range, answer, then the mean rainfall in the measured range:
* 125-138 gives 1.99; 150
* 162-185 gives 2.82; 166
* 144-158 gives 7.19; 88.7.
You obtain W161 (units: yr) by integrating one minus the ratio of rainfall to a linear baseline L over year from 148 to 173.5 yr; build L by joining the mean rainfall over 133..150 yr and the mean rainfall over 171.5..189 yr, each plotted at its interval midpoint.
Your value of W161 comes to 6.92 yr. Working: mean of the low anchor 119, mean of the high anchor 188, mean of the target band 113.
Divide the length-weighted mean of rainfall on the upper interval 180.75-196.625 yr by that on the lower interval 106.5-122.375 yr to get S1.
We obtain 1.19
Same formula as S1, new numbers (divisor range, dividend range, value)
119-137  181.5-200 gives 1.28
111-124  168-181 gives 1.10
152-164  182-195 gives 2.10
